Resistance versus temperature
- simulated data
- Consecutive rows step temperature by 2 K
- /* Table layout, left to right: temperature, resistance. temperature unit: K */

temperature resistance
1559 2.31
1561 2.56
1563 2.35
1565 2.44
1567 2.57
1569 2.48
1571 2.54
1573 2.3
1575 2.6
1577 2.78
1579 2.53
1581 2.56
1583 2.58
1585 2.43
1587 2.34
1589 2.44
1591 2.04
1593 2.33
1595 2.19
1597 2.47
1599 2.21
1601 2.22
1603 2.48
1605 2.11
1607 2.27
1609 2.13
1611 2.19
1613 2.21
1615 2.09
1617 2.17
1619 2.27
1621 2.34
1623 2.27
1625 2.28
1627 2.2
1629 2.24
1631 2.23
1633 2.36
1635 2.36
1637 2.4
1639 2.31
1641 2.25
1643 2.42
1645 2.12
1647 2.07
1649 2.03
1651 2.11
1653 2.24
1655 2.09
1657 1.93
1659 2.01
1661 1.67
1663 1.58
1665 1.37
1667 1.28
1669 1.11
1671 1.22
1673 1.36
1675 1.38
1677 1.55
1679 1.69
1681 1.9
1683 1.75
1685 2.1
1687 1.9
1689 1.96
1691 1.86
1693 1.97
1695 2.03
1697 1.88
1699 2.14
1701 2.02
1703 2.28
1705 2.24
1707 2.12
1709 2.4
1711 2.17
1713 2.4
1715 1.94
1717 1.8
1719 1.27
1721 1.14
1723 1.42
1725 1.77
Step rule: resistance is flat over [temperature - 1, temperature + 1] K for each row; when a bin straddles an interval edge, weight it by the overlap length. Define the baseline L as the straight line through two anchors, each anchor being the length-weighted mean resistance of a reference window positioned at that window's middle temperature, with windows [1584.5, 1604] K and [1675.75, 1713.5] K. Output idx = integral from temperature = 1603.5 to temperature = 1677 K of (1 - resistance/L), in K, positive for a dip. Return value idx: 5.6 K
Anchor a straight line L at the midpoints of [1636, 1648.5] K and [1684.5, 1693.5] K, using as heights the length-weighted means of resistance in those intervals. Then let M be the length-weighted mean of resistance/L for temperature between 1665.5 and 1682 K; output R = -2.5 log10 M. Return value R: 0.38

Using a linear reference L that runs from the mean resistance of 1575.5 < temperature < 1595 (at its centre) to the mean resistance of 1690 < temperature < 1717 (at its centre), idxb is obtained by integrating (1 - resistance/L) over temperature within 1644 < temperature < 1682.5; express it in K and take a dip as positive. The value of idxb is 8.6 K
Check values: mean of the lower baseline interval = 2.44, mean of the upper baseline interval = 2.1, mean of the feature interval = 1.72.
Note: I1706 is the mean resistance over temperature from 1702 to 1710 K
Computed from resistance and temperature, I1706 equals 2.26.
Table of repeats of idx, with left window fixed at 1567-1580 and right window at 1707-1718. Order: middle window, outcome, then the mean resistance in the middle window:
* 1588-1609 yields 1.7 K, 2.27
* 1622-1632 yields 0.6 K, 2.24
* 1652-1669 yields 4.2 K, 1.73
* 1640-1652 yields 0.9 K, 2.17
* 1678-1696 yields 2.5 K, 1.91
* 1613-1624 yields 0.8 K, 2.23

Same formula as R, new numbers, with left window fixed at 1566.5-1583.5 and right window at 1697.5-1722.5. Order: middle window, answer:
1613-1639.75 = 0.029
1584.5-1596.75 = 0.083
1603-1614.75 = 0.096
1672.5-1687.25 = 0.228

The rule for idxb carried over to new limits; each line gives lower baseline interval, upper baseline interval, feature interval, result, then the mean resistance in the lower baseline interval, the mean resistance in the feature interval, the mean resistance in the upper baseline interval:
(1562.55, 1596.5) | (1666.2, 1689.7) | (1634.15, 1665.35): -3.83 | 2.44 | 2.07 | 1.6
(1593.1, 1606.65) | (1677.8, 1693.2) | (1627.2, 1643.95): -1.58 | 2.28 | 2.32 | 1.88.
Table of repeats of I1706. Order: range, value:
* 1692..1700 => 2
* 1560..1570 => 2.48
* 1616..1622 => 2.26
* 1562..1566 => 2.4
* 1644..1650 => 2.07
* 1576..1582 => 2.62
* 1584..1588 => 2.38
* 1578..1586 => 2.52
